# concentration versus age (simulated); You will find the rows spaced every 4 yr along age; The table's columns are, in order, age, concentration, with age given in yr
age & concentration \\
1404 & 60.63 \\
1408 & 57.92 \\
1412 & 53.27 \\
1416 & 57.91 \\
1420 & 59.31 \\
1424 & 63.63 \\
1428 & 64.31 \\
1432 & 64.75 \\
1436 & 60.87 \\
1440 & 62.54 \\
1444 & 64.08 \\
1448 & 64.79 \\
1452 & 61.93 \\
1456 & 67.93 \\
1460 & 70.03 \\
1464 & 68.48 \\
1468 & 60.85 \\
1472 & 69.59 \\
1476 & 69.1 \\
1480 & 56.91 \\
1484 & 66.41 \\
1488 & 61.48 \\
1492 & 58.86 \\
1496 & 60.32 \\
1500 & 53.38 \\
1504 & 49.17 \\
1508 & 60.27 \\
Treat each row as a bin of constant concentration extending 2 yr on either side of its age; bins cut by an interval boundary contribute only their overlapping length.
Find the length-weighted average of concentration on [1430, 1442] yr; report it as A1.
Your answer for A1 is 62.7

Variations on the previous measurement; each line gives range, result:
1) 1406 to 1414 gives 55.6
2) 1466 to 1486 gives 64.6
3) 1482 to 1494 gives 62.2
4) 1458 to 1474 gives 67.2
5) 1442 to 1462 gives 65.8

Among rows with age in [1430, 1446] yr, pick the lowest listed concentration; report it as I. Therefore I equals 60.87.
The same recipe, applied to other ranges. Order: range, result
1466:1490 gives 56.91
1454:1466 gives 67.93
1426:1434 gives 64.31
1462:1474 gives 60.85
